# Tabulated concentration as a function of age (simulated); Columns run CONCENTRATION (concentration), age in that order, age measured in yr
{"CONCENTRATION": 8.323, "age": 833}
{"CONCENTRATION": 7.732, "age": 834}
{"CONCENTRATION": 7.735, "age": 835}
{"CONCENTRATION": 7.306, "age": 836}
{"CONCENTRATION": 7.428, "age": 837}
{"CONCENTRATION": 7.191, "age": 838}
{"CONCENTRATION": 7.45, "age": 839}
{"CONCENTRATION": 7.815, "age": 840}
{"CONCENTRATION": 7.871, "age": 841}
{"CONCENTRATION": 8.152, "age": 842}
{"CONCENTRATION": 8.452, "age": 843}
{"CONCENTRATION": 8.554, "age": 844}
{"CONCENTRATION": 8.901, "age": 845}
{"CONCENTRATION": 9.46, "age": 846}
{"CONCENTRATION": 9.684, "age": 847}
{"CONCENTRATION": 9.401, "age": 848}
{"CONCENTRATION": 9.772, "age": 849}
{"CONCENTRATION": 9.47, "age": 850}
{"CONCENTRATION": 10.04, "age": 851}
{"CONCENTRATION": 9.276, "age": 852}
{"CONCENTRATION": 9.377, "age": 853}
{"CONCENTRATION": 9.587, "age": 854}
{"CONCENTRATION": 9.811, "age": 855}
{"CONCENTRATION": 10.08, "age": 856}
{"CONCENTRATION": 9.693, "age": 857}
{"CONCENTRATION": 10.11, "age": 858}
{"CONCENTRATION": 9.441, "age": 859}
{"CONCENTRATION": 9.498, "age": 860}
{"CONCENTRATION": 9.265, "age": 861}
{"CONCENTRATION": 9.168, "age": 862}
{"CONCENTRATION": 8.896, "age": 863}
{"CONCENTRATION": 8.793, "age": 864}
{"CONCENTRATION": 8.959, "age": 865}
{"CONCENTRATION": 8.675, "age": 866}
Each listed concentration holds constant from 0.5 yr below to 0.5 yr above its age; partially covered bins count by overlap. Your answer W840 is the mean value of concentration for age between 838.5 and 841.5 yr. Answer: 7.71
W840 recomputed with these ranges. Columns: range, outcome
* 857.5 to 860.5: 9.68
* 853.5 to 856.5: 9.83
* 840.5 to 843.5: 8.16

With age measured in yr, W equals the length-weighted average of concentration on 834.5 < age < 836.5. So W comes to 7.52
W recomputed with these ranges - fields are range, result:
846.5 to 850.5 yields 9.58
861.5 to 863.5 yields 9.03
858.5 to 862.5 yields 9.34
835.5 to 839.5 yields 7.34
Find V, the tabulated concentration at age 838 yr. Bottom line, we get 7.191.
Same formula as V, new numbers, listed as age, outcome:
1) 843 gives 8.452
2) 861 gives 9.265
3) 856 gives 10.08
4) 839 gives 7.45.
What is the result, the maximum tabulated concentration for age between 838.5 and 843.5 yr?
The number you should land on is 8.452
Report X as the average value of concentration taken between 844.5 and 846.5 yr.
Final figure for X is 9.18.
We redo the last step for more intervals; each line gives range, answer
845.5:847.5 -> 9.57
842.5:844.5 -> 8.5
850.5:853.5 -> 9.56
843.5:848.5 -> 9.2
